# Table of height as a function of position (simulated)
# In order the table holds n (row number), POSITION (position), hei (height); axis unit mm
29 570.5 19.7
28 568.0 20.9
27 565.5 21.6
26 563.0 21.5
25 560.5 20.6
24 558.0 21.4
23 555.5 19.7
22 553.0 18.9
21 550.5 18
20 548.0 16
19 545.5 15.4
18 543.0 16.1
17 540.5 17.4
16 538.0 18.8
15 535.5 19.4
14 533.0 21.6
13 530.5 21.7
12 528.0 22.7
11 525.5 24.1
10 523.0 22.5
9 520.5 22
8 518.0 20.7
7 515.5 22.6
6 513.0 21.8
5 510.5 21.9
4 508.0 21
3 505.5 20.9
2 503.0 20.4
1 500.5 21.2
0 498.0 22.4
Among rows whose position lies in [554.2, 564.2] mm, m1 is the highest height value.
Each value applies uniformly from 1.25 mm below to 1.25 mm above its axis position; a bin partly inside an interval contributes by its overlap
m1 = 21.5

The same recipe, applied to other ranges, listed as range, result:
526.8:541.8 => 22.7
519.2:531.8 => 24.1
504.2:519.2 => 22.6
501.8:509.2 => 21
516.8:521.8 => 22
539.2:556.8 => 19.7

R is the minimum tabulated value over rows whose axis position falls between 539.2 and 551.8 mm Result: 15.4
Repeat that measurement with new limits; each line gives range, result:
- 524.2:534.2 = 21.6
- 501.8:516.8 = 20.4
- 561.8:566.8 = 21.5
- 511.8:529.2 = 20.7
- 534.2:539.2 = 18.8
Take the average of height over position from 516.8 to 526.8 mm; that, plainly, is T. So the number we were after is 22.3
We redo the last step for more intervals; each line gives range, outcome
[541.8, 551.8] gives 16.4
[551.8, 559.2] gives 20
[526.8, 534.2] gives 22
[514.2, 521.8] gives 21.8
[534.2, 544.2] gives 18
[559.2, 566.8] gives 21.2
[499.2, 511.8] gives 21.1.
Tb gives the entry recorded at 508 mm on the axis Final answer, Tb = 21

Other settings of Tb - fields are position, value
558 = 21.4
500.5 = 21.2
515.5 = 22.6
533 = 21.6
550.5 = 18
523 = 22.5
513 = 21.8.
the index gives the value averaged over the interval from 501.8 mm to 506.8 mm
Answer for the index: 20.7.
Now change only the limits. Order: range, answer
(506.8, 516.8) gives 21.8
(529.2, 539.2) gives 20.4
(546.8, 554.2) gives 17.6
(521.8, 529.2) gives 23.1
